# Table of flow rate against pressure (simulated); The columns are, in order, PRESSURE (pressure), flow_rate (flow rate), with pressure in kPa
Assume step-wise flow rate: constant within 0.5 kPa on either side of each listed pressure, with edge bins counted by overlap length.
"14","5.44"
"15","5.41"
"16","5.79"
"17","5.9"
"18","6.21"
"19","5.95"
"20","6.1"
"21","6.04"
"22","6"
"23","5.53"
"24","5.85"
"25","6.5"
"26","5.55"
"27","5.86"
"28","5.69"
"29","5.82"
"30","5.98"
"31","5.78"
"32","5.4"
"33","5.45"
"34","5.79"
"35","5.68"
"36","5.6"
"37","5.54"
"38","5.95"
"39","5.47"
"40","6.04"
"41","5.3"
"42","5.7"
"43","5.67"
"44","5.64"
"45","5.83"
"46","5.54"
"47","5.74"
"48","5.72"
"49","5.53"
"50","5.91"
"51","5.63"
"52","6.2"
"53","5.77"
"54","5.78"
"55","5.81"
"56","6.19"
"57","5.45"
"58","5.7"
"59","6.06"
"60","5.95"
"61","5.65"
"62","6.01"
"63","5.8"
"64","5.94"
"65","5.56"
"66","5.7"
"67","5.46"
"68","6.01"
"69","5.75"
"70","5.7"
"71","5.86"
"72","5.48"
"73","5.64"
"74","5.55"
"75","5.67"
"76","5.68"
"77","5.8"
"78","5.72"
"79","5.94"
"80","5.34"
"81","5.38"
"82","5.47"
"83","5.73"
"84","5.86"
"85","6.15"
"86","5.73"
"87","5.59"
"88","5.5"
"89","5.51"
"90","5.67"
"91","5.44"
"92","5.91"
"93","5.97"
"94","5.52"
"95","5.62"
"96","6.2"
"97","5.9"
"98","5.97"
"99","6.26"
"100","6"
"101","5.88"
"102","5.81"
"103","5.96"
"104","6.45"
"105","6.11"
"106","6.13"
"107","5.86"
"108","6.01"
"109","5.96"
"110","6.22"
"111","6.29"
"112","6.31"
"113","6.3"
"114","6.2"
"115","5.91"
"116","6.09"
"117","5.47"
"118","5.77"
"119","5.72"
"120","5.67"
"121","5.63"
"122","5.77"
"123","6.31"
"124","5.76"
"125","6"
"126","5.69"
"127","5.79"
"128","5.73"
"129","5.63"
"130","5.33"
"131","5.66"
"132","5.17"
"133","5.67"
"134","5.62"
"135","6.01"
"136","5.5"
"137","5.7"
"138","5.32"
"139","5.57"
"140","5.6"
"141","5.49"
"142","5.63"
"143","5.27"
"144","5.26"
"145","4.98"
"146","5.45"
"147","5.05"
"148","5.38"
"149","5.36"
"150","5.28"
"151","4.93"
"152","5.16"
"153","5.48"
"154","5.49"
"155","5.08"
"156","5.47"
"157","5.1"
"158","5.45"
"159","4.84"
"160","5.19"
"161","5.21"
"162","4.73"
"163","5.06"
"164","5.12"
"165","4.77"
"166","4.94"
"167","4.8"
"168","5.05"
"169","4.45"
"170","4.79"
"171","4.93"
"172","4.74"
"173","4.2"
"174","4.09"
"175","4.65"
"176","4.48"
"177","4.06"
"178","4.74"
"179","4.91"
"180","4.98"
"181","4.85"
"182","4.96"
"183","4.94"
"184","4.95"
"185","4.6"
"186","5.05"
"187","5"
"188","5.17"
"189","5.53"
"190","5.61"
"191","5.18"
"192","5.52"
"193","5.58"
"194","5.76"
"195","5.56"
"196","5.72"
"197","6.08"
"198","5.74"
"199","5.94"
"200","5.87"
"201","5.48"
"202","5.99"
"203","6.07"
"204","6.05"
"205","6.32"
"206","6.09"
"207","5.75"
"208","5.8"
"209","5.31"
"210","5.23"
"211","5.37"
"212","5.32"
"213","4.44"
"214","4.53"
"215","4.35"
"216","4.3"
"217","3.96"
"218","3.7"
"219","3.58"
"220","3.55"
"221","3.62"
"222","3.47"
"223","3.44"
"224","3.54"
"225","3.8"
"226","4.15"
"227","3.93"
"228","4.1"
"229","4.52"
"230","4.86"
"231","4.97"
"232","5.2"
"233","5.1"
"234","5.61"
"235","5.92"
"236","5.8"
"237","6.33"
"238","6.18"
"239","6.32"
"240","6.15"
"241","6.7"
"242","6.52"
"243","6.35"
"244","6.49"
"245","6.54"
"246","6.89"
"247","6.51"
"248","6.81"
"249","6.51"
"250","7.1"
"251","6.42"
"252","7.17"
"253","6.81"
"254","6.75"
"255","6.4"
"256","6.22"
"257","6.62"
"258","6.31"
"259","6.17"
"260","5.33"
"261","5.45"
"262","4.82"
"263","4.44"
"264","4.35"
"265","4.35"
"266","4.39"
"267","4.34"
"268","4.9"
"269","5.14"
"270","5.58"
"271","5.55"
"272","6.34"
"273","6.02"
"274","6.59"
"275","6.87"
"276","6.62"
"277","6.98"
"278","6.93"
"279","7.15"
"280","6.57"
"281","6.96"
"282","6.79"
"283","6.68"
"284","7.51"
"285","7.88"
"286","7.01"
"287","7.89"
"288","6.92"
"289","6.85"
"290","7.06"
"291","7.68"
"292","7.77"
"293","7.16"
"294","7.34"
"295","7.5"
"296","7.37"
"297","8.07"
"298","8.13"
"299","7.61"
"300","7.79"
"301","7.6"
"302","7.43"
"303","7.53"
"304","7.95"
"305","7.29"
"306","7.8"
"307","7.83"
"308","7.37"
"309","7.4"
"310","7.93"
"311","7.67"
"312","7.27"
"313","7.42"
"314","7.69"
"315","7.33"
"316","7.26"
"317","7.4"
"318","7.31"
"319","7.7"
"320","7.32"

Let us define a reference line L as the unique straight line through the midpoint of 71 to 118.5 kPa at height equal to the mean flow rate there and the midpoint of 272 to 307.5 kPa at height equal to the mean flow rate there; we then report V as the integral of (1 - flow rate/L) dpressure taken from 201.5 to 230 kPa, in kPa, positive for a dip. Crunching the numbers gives 8.8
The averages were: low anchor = 5.85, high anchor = 7.28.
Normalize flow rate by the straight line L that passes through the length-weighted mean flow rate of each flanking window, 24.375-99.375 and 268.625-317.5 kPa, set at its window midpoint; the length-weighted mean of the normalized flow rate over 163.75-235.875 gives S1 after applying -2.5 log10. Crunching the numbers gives 0.32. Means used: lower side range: 5.74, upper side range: 7.2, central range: 4.93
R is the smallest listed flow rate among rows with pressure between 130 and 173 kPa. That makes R 4.2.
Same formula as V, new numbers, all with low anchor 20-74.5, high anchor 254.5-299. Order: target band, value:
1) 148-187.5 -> 7.7 kPa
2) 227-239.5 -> 1.9 kPa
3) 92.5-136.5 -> 0.6 kPa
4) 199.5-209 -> 0.5 kPa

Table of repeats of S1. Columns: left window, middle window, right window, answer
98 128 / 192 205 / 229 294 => 0.056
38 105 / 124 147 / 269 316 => 0.119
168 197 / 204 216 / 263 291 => 0.011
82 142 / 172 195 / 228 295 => 0.212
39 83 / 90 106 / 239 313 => -0.007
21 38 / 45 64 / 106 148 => -0.010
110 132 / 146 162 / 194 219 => 0.087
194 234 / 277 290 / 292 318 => -0.023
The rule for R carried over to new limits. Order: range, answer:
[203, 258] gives 3.44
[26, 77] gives 5.3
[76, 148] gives 4.98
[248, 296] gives 4.34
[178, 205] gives 4.6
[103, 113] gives 5.86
